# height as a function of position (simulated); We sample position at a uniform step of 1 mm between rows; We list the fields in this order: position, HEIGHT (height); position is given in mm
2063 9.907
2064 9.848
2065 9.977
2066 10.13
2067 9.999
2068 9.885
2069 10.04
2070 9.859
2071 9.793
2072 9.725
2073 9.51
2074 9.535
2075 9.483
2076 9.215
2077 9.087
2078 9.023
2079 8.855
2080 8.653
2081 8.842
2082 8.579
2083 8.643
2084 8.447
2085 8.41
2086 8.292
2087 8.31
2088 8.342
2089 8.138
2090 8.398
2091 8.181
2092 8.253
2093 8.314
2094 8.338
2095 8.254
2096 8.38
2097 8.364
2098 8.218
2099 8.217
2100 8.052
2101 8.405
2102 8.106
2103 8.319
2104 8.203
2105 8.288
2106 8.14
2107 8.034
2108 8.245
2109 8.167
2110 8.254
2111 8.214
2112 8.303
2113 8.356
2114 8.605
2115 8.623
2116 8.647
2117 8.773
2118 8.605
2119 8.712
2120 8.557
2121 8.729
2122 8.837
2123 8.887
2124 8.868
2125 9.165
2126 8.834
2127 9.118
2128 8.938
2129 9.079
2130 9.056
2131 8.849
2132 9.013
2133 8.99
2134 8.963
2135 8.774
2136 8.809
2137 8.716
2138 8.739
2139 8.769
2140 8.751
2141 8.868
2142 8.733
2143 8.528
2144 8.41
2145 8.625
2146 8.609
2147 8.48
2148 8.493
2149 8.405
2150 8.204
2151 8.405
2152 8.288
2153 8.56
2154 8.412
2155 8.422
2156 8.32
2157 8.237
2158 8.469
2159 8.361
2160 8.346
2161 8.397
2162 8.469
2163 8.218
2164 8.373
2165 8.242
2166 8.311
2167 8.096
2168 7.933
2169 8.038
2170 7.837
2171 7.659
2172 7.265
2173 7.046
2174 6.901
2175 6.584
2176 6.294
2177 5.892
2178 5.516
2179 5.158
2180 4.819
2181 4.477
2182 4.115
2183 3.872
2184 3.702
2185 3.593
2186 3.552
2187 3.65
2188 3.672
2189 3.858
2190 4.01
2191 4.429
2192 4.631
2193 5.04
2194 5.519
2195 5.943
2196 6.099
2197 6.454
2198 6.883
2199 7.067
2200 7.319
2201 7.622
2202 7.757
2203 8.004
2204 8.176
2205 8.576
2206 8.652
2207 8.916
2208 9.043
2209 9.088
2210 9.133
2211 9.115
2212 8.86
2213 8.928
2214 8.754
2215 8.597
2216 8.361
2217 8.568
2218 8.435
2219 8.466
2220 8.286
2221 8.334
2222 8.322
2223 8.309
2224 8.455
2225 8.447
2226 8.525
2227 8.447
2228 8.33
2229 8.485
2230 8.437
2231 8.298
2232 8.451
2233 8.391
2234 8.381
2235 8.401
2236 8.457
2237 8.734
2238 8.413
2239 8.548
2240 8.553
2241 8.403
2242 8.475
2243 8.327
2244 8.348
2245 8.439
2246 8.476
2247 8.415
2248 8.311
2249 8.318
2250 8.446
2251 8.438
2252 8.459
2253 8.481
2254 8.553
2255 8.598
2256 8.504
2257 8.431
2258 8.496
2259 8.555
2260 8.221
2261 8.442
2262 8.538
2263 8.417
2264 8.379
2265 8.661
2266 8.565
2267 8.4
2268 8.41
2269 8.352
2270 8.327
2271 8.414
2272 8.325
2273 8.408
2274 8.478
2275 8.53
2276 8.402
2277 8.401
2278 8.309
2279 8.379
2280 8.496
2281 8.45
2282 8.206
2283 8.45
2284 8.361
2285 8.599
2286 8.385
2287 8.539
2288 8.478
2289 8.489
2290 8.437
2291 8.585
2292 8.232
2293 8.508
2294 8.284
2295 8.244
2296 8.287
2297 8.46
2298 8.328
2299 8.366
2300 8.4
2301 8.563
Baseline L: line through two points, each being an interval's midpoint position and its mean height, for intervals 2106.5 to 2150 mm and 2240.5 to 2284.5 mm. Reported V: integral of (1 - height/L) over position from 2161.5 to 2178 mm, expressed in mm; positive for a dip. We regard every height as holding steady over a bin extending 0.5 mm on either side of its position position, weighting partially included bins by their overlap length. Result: 2.1 mm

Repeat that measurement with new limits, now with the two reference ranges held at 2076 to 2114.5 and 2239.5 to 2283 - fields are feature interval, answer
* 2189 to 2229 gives 3.4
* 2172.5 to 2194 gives 9.2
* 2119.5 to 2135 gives -1.0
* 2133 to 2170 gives -0.3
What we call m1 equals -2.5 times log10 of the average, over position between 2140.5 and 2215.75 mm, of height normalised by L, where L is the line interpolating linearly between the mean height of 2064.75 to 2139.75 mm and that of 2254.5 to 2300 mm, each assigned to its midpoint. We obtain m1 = 0.19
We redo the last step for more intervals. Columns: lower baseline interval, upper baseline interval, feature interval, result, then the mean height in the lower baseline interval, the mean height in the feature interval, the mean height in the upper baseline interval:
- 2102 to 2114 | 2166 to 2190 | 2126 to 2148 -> -0.22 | 8.24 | 8.79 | 5.65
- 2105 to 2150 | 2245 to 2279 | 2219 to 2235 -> 0.01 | 8.66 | 8.4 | 8.44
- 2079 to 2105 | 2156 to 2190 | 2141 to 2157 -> -0.20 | 8.35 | 8.47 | 6.44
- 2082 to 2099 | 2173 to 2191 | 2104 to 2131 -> -0.19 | 8.33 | 8.61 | 4.74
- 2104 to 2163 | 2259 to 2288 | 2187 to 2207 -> 0.33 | 8.59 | 6.3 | 8.43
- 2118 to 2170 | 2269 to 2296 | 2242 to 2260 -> 0.00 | 8.59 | 8.44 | 8.41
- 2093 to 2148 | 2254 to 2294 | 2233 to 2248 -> 0.00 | 8.58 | 8.45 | 8.44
